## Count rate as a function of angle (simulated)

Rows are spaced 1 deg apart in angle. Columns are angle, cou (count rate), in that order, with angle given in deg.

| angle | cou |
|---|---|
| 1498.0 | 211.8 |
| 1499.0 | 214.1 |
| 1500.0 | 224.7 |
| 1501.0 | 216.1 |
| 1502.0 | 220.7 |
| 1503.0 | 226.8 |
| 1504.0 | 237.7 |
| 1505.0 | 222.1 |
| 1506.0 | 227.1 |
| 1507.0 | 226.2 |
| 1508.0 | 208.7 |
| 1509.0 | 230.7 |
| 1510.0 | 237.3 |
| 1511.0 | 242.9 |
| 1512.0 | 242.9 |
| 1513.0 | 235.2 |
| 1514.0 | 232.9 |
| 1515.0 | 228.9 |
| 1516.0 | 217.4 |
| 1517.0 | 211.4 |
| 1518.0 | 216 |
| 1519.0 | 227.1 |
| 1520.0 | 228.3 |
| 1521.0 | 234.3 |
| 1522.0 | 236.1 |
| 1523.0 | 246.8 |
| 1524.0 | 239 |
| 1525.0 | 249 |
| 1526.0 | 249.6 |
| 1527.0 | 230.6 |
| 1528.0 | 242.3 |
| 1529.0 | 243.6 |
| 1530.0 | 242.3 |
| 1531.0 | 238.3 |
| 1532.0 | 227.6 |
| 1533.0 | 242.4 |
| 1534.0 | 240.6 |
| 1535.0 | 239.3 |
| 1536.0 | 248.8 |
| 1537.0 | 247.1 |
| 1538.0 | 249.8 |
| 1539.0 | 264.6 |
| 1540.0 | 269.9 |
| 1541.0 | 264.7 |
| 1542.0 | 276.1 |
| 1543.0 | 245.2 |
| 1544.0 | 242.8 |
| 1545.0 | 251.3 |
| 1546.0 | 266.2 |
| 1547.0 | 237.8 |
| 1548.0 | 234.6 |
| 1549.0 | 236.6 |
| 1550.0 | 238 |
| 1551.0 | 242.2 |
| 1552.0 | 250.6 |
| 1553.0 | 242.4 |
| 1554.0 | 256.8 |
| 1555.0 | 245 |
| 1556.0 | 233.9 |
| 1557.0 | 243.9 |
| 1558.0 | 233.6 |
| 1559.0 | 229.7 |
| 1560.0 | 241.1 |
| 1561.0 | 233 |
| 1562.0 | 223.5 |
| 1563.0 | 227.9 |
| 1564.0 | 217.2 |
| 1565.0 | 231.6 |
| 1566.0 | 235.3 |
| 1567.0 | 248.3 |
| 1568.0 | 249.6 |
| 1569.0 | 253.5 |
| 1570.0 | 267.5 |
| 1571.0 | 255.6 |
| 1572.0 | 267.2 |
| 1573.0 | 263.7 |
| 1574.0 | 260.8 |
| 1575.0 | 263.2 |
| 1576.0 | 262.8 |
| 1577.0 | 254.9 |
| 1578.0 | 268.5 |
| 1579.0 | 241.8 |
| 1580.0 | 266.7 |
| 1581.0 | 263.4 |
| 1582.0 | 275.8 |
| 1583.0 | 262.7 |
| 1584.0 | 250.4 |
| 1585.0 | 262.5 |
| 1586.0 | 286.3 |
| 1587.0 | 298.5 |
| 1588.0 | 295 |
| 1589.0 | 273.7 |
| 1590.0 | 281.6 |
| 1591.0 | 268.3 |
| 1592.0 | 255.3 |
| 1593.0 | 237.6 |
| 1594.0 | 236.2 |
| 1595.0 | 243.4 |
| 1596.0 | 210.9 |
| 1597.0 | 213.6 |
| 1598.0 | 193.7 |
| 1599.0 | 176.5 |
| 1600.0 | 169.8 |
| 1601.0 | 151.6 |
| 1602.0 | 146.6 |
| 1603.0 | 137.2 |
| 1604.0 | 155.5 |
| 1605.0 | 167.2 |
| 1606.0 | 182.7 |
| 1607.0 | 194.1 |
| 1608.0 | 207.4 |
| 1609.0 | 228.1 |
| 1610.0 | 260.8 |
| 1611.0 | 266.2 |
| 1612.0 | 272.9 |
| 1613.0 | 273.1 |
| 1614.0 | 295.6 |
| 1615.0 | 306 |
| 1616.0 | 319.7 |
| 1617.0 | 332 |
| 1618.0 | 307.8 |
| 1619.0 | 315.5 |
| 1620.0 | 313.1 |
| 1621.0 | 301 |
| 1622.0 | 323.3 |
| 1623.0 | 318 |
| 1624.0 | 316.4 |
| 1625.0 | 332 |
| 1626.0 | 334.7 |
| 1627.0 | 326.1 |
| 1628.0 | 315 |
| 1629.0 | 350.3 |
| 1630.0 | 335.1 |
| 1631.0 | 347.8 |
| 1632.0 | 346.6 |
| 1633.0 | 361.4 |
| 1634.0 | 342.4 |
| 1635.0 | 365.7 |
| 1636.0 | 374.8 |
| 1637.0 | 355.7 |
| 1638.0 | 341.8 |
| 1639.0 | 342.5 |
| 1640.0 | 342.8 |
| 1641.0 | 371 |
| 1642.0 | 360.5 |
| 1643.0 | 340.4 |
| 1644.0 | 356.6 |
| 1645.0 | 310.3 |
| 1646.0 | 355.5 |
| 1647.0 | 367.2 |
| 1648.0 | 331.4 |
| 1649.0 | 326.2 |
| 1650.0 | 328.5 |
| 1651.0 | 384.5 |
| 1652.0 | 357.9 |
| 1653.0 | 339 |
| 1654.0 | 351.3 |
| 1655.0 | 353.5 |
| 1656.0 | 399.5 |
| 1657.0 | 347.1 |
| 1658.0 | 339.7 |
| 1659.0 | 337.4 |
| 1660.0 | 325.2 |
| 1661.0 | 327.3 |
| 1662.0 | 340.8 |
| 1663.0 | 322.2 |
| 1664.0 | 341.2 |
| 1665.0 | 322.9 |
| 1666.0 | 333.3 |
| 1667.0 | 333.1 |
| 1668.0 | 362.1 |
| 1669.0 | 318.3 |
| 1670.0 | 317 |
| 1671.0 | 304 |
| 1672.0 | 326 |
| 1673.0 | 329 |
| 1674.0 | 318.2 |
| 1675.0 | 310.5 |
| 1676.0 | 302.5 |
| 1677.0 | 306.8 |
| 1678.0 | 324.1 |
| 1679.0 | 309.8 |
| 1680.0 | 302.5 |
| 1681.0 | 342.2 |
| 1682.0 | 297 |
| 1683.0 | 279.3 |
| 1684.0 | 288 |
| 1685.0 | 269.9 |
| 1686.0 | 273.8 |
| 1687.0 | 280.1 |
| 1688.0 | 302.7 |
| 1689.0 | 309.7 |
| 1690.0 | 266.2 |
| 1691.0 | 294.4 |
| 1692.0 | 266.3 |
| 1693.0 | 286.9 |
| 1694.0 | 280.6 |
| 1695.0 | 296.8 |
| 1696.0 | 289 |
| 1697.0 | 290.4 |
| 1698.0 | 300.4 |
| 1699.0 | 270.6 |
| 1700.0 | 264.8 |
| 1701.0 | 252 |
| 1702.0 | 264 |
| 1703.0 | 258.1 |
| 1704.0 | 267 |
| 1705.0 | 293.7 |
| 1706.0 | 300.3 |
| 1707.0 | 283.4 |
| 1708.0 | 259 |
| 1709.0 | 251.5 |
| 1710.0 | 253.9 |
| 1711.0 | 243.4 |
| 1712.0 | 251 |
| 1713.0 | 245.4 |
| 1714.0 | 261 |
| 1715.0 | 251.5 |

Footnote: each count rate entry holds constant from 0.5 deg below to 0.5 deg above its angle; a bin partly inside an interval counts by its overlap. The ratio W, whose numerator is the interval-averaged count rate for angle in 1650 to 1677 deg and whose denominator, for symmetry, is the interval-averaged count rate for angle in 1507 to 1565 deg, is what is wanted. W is 1.40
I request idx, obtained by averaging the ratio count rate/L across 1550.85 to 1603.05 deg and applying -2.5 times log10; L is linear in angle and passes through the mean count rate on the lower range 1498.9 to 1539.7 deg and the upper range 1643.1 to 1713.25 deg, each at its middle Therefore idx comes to 0.078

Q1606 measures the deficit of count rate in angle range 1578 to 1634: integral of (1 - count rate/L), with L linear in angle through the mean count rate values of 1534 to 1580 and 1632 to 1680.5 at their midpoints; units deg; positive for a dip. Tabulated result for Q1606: 5.2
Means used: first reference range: 248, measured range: 266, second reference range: 339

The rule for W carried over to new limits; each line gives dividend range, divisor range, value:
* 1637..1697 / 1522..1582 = 1.31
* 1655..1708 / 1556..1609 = 1.30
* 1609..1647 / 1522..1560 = 1.33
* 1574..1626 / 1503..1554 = 1.06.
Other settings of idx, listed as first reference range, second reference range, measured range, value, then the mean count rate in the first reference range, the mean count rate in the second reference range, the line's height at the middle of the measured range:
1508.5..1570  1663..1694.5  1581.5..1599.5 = 0.06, 241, 307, 265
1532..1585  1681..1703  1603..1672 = -0.18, 249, 283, 269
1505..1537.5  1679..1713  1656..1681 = -0.20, 235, 280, 273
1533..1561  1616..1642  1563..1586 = 0.09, 247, 337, 277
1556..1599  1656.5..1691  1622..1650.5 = -0.18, 250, 315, 290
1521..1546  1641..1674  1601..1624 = 0.21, 247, 340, 307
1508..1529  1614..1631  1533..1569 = 0.07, 234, 322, 261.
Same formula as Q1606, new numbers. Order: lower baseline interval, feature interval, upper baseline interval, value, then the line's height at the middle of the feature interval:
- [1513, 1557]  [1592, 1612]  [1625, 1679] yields 6.4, 298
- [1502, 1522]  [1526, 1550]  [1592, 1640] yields -0.7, 240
